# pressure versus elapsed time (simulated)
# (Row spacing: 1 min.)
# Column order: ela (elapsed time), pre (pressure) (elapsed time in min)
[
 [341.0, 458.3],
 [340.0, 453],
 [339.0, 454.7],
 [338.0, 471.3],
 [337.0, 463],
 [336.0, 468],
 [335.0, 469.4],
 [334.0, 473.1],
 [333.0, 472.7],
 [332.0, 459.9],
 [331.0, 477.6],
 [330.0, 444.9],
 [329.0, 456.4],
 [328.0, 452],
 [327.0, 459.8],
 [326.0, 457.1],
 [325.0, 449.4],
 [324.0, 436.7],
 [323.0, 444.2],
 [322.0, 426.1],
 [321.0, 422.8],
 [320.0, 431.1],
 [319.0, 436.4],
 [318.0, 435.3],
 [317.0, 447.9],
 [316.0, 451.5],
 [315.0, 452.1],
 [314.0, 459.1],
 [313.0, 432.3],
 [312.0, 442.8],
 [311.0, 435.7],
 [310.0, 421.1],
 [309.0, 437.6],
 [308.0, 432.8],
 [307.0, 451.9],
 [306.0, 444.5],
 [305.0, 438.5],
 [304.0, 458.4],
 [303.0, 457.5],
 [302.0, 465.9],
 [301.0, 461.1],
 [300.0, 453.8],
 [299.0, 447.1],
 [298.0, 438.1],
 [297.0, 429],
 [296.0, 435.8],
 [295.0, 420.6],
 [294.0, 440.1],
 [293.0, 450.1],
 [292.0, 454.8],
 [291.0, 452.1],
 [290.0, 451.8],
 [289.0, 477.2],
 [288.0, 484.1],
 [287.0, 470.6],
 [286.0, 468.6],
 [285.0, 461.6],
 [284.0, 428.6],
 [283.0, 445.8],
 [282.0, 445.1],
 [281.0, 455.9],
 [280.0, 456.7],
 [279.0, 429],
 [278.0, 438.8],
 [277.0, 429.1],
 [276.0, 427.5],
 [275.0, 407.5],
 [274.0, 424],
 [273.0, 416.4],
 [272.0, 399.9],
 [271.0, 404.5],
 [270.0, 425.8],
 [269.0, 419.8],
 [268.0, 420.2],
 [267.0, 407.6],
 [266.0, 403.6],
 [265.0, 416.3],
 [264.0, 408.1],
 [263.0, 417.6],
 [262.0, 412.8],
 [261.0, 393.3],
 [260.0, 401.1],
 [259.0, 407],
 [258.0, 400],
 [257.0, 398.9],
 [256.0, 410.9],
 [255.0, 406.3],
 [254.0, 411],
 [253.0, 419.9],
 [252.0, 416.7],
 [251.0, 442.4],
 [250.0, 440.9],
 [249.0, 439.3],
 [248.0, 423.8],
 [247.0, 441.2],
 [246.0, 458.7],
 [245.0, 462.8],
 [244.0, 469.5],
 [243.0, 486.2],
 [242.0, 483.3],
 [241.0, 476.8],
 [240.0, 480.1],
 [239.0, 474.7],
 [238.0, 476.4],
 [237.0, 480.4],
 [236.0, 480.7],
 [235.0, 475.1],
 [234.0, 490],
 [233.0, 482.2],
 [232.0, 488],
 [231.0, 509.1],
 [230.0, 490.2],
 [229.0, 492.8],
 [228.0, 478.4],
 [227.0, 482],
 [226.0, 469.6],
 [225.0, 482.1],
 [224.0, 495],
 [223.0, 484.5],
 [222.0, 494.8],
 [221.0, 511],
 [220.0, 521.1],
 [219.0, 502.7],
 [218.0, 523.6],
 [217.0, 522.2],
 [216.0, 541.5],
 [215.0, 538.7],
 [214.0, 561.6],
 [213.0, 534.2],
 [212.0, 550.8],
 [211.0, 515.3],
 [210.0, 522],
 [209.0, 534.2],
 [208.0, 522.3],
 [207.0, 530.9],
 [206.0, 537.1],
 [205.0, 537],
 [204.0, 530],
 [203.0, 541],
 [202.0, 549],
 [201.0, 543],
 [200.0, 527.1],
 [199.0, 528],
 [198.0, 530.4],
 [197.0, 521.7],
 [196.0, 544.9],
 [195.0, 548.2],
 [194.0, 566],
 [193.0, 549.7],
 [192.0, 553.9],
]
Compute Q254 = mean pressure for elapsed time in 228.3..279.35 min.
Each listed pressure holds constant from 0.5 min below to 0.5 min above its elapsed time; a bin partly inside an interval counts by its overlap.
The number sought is 440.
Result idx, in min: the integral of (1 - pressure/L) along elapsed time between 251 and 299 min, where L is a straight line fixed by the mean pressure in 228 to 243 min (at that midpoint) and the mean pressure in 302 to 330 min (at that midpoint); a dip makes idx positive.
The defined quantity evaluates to 3.6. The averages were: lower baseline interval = 484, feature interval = 429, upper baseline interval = 444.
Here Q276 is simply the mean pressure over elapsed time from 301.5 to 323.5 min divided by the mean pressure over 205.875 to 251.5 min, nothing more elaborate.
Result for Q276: 0.90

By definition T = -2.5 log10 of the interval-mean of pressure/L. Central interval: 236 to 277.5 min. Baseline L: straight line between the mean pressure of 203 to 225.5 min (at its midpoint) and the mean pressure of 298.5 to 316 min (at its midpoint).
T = 0.14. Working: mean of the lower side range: 523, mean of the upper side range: 447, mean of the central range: 431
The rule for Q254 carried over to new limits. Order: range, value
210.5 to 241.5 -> 500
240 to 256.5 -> 444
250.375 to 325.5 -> 434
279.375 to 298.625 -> 451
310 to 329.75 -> 443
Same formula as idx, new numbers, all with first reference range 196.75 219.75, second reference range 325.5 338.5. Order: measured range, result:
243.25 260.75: 2.80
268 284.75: 2.23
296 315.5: 1.35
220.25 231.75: 0.70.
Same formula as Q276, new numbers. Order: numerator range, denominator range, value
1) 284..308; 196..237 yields 0.88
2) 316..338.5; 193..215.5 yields 0.84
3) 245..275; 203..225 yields 0.80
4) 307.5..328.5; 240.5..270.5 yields 1.03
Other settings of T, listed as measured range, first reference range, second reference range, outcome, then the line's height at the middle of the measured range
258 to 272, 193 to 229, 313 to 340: 0.194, 490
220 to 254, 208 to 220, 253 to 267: -0.007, 469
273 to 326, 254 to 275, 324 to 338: -0.019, 437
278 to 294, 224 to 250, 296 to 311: -0.004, 453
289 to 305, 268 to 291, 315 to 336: -0.012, 444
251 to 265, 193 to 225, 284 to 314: 0.184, 485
